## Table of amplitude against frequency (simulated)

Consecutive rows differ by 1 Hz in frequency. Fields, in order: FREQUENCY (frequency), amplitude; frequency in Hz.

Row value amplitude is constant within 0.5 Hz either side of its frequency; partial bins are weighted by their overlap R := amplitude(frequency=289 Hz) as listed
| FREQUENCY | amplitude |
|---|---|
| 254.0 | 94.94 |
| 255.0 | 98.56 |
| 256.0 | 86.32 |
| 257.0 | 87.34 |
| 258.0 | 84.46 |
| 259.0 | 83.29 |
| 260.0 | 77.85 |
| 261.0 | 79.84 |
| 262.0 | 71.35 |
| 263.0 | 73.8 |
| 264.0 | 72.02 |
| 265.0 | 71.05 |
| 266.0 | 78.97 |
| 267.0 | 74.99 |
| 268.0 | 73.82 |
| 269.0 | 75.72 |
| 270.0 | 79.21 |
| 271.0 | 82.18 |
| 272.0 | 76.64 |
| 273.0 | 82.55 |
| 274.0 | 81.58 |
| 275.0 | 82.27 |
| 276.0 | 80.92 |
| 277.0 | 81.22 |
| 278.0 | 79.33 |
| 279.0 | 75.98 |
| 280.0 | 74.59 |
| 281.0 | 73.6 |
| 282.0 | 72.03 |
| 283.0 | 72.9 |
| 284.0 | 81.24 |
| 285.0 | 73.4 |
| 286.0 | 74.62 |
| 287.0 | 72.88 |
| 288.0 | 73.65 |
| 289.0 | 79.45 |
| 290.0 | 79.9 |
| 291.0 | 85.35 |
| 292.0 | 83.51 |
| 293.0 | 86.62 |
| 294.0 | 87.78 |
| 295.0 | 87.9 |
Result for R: 79.45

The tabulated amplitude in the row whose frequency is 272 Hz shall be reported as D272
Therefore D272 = 76.64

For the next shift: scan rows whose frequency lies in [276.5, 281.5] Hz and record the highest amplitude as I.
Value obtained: 81.22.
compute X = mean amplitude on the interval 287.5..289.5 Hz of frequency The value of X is 76.6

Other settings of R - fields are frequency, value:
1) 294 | 87.78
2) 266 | 78.97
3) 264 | 72.02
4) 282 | 72.03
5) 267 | 74.99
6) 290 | 79.9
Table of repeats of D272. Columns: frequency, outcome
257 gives 87.34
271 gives 82.18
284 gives 81.24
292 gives 83.51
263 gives 73.8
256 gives 86.32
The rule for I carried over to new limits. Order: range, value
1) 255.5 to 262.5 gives 87.34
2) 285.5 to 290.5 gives 79.9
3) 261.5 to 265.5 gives 73.8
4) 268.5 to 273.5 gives 82.55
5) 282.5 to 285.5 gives 81.24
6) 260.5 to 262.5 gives 79.84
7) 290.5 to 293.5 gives 86.62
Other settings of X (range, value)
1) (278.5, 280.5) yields 75.3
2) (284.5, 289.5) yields 74.8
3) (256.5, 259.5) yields 85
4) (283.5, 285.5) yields 77.3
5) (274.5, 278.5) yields 80.9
